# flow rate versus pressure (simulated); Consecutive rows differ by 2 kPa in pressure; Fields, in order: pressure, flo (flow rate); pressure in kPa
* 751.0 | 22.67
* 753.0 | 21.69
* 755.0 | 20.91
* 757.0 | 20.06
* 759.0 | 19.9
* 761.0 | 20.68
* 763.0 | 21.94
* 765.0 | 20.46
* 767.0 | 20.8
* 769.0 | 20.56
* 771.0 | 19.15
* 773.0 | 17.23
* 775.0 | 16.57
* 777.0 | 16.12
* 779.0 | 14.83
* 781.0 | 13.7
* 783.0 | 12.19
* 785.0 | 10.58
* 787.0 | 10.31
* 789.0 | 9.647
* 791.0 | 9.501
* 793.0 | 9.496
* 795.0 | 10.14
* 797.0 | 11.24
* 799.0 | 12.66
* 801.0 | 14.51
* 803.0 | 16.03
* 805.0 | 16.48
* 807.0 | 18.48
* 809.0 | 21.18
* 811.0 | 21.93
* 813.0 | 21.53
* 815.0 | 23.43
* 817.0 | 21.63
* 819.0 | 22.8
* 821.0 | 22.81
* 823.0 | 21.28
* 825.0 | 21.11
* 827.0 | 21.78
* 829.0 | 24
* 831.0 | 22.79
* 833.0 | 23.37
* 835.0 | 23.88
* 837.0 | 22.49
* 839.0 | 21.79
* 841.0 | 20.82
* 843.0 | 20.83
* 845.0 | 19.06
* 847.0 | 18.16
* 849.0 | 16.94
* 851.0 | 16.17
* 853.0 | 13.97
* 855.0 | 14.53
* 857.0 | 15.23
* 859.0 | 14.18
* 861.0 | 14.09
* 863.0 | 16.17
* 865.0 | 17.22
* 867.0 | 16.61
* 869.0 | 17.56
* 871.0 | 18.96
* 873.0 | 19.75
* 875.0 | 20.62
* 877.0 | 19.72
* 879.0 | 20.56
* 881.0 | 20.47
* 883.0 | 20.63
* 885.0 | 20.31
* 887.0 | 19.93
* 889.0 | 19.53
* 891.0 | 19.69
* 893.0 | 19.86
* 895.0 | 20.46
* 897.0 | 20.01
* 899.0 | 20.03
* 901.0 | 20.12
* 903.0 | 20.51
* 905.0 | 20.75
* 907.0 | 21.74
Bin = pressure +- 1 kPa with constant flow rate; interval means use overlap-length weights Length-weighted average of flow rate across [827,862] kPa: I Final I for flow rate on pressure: 19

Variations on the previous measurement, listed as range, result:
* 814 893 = 19.6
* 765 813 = 15.2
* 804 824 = 21.2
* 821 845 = 22.1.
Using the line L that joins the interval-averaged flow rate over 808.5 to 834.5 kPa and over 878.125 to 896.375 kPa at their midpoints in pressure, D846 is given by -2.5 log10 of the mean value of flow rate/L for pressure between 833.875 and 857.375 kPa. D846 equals 0.15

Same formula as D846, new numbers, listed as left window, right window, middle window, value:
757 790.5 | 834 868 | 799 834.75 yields -0.20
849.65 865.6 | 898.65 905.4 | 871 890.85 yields -0.13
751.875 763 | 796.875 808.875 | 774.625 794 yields 0.42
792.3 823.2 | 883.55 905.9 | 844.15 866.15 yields 0.19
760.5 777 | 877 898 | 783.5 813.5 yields 0.36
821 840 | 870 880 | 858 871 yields 0.26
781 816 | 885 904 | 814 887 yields -0.13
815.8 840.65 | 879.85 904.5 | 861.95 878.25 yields 0.14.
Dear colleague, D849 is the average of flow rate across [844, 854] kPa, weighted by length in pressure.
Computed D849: 16.9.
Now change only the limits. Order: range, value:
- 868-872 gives 18.3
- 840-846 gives 20.2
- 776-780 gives 15.5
